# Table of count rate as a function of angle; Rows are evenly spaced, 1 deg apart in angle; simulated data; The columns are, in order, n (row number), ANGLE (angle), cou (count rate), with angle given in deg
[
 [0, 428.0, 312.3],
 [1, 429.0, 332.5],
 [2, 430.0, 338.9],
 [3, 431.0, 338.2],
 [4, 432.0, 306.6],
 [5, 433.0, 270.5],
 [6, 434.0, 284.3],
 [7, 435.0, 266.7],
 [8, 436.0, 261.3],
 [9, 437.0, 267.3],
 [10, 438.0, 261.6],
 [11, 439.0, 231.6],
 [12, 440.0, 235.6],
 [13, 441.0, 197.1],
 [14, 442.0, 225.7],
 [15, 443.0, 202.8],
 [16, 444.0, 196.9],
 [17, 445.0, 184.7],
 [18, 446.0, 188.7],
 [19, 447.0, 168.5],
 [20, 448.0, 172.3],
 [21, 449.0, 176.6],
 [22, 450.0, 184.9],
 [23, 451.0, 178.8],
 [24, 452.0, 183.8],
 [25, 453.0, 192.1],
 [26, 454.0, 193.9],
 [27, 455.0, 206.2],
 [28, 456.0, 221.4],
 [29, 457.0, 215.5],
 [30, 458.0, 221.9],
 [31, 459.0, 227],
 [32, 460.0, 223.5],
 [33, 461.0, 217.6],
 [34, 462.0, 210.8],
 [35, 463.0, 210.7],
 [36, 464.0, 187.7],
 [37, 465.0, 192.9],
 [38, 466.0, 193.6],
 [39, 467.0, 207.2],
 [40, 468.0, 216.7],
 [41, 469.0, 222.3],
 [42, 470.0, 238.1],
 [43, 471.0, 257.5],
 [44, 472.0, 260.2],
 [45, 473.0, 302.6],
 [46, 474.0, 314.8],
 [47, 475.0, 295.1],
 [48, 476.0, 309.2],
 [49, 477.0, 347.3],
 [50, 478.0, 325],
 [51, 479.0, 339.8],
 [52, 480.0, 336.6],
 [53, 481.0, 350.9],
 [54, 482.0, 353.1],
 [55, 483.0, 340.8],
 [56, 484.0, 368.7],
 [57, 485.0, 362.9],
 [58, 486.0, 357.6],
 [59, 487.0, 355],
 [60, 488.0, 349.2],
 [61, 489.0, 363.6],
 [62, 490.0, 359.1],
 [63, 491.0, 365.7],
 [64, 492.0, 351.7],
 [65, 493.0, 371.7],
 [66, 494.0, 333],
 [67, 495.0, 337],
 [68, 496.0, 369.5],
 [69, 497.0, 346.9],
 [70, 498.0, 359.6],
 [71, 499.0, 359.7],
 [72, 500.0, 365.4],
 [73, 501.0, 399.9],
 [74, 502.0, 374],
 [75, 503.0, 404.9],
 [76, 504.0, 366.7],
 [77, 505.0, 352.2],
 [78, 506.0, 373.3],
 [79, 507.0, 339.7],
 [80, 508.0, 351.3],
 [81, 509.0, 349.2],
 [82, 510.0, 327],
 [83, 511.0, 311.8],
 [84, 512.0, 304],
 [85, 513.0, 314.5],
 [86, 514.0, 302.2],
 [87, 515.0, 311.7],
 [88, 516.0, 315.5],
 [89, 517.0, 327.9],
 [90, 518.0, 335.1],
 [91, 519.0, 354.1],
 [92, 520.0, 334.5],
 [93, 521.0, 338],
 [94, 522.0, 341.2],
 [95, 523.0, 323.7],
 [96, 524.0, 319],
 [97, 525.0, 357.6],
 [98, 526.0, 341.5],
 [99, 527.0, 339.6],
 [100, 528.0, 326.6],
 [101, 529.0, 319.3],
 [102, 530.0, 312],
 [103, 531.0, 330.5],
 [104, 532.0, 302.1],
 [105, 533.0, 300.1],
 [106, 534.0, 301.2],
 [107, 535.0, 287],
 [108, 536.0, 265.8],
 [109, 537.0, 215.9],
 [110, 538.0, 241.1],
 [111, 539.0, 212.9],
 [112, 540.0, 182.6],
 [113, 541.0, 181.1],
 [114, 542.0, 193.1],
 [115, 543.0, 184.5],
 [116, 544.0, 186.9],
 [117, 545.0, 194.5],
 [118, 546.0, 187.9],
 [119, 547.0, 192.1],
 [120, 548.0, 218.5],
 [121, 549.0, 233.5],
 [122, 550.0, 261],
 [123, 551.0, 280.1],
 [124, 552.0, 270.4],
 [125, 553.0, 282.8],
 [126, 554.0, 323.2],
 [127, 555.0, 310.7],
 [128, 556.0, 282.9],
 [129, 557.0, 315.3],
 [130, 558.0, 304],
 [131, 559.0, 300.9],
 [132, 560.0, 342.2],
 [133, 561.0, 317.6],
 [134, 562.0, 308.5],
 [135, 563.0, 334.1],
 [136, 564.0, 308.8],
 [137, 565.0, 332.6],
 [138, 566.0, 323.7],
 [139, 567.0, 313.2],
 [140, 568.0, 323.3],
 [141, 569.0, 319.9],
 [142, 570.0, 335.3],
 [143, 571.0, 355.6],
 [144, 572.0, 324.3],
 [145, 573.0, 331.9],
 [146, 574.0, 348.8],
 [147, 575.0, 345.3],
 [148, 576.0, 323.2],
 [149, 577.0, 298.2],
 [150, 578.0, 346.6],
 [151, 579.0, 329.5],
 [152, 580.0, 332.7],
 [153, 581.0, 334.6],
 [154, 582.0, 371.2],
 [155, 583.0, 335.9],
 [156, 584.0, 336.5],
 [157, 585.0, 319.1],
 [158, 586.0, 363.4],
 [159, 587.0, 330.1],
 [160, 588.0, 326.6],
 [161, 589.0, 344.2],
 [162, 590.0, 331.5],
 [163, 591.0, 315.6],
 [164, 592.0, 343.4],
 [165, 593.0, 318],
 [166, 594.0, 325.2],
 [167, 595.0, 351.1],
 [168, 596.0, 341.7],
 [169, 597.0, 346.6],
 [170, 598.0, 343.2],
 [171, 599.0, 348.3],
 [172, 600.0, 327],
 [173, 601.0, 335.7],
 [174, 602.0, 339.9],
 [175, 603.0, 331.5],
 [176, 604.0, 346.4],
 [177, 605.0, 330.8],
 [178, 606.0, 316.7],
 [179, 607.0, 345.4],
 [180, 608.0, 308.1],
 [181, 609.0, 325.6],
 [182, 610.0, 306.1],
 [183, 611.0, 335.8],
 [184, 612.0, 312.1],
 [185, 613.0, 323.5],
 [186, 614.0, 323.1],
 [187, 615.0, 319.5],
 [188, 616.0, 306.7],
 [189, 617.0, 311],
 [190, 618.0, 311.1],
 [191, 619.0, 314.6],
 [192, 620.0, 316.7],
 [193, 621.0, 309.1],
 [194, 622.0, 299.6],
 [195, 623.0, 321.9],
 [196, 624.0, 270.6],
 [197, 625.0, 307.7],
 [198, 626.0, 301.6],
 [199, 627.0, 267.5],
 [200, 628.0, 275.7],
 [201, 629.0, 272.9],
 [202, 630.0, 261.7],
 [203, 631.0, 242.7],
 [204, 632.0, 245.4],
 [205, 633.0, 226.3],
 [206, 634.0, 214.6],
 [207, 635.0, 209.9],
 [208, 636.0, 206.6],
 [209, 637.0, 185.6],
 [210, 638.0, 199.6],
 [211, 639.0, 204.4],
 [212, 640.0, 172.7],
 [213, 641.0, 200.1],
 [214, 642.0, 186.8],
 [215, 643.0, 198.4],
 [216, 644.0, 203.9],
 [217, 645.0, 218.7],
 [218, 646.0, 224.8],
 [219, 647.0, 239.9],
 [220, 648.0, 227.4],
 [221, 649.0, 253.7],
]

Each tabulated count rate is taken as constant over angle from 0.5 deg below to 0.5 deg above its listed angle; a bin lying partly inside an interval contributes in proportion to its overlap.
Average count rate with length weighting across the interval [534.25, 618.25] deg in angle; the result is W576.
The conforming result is 305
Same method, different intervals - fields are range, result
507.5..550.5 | 284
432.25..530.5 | 291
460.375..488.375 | 286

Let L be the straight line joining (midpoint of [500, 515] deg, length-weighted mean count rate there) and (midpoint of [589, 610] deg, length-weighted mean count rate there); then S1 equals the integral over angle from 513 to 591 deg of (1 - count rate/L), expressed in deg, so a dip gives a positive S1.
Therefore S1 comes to 8.8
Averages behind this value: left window 347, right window 333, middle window 302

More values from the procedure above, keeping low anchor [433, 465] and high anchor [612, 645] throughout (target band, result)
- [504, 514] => -4.7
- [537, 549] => 1.9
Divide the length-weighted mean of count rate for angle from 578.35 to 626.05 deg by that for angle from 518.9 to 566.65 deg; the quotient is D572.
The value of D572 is 1.16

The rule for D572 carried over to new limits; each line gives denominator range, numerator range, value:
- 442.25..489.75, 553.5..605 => 1.30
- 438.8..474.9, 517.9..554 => 1.28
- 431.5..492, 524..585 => 1.14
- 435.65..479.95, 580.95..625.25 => 1.42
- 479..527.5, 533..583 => 0.83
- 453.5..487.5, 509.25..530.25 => 1.21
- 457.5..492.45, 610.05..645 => 0.91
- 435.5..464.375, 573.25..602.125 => 1.61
